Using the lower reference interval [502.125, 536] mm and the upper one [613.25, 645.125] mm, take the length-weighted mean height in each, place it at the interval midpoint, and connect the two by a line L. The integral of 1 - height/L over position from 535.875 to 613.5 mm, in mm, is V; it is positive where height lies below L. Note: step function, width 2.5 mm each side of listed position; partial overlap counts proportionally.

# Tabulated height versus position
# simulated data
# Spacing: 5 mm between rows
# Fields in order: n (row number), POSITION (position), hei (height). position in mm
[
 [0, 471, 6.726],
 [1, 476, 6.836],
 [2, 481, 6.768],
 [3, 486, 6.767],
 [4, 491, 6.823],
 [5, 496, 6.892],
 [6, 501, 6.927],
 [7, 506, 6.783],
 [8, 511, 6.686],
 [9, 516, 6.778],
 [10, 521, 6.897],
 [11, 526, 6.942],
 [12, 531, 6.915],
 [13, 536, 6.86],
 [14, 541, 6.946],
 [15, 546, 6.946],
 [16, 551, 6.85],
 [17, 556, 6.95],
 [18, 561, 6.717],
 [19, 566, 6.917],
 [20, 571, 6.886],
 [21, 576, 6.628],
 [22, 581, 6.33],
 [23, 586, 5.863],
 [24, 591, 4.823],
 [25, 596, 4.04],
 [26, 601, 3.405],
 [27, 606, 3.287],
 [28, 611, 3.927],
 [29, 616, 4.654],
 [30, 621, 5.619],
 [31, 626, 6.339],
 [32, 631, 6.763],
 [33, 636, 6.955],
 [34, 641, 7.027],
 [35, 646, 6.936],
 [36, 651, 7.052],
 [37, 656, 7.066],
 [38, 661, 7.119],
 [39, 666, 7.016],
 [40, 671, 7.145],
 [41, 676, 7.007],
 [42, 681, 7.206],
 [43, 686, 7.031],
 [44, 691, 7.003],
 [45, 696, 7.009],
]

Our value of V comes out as 9.0 mm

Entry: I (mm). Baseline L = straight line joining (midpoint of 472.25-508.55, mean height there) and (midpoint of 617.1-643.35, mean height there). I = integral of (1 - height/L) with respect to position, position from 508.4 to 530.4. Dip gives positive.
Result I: -0.3 mm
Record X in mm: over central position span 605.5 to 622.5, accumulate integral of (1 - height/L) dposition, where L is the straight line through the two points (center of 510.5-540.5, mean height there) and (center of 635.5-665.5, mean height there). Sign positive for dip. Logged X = 6.2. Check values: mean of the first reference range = 6.86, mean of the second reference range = 7.03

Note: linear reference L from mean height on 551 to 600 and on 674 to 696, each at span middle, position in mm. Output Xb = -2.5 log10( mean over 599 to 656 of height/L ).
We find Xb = 0.15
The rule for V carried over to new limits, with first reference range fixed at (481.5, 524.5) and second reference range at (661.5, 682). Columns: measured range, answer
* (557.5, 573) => 0.16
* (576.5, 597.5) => 4.53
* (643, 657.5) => 0.08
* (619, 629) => 1.39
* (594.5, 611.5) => 8.20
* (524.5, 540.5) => -0.10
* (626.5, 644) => 0.45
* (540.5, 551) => -0.05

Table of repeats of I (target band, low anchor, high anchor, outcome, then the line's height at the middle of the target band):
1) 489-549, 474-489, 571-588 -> -2.14 mm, 6.63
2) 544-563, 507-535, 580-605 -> -3.23 mm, 5.87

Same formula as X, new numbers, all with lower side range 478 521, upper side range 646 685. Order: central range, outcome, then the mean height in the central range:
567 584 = 0.76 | 6.62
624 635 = 0.63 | 6.62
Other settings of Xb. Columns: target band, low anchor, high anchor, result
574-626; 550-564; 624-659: 0.36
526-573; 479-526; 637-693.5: 0.00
